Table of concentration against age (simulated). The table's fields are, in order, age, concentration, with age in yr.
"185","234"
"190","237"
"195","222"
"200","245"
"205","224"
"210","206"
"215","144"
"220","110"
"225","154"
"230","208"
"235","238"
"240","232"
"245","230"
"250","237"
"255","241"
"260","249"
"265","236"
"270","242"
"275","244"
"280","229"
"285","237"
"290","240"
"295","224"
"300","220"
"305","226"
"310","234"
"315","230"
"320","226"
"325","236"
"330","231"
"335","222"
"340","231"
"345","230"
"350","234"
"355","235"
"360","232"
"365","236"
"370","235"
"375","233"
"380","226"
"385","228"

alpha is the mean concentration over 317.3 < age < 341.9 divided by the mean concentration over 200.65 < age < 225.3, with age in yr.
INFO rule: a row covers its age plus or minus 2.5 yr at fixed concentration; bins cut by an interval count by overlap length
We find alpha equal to 1.3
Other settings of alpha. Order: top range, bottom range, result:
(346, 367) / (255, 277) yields 0.96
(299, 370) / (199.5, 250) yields 1.16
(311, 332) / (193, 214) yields 1.06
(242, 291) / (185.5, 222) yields 1.18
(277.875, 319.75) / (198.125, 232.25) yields 1.25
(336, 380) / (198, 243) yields 1.19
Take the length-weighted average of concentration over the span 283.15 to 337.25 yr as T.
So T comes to 230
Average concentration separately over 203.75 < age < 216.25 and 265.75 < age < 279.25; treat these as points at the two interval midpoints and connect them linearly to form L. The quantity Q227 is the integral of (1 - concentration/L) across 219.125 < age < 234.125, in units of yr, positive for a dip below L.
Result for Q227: 2.6 yr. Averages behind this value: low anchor 193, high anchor 240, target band 171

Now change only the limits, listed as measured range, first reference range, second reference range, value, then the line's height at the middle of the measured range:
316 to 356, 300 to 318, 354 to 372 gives 0.18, 231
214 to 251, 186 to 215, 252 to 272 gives 6.01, 231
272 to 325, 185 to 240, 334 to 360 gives -2.62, 221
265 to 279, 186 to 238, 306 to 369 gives -1.64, 215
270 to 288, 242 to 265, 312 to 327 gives -0.14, 236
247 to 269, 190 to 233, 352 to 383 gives -3.88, 204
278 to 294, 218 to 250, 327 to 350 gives -1.49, 215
